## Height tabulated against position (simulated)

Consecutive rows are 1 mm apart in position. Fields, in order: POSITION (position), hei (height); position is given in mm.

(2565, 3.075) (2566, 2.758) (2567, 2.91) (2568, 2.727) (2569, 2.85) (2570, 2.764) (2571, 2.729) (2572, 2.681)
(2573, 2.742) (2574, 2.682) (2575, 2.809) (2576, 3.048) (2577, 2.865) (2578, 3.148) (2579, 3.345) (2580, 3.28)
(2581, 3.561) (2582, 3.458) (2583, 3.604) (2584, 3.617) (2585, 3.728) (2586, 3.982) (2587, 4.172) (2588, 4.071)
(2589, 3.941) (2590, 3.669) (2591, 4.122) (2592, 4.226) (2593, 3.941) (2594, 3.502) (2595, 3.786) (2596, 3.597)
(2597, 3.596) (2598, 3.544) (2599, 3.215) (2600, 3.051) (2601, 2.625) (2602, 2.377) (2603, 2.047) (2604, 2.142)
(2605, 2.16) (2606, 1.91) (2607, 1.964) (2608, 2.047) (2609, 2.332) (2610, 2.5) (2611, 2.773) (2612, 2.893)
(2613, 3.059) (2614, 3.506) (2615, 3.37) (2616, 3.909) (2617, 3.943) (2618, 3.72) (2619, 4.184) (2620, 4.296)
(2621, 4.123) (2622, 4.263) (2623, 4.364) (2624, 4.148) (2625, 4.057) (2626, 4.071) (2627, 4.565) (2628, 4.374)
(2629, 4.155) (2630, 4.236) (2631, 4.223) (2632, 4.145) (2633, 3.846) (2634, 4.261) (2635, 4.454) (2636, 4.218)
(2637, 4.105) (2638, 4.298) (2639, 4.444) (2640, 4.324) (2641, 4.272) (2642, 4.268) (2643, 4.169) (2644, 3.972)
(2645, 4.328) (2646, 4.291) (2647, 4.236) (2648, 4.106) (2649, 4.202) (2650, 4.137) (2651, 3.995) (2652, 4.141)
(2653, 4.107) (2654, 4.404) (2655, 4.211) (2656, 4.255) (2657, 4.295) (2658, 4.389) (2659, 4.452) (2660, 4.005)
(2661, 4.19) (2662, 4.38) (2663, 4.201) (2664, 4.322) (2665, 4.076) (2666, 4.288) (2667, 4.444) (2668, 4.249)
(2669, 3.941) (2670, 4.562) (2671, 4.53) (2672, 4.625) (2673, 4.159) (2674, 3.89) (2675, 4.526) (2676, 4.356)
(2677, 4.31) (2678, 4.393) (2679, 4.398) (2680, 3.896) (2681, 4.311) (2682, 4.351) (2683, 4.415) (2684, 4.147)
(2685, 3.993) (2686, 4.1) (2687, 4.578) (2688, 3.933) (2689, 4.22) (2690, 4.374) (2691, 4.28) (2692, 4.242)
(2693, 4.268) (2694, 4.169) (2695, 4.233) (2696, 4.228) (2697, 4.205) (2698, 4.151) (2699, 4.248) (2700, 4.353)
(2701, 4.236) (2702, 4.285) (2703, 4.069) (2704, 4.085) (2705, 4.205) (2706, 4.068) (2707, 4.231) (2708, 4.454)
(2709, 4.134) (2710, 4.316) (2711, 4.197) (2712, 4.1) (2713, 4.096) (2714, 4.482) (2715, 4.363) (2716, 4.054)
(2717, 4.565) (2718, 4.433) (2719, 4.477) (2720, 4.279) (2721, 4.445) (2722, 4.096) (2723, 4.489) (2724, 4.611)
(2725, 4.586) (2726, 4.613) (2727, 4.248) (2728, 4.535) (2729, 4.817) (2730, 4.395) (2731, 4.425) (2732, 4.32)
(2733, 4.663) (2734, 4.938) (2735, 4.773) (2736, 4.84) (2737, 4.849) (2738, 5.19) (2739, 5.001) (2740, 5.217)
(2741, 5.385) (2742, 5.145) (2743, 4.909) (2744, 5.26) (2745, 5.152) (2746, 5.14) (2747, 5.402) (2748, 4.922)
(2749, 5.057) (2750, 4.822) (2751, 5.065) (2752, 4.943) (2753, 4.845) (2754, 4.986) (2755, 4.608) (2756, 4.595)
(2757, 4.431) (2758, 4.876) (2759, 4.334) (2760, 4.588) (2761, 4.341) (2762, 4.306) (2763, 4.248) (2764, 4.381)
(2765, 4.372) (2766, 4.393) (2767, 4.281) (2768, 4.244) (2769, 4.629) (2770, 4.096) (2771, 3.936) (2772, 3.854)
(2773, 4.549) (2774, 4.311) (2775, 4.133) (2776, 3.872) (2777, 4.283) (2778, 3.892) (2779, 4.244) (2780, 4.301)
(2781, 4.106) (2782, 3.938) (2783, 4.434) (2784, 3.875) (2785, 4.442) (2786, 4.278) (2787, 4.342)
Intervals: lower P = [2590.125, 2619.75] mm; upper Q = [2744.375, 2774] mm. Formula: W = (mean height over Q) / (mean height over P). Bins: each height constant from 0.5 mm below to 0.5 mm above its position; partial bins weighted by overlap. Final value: 1.5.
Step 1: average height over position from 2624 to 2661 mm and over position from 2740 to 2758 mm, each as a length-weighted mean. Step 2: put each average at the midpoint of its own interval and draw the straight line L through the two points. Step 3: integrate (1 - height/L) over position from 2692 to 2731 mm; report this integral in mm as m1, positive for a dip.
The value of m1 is 3.3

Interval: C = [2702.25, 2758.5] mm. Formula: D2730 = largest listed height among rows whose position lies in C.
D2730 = 5.402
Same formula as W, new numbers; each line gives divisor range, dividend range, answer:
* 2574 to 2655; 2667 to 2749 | 1.21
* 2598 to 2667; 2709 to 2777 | 1.20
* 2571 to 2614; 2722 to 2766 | 1.51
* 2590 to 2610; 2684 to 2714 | 1.42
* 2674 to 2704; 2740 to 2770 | 1.12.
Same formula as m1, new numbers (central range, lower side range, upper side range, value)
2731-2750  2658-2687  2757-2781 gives -3.2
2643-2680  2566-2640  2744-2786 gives -4.1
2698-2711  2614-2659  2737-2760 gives 1.2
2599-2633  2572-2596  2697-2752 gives 3.5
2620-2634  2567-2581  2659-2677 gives -2.0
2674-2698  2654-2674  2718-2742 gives 0.9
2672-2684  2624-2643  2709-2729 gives 0.1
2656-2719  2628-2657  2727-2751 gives 3.8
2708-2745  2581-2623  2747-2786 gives -3.8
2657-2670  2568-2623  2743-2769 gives -1.3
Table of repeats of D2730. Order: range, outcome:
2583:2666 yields 4.565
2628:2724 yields 4.625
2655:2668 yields 4.452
